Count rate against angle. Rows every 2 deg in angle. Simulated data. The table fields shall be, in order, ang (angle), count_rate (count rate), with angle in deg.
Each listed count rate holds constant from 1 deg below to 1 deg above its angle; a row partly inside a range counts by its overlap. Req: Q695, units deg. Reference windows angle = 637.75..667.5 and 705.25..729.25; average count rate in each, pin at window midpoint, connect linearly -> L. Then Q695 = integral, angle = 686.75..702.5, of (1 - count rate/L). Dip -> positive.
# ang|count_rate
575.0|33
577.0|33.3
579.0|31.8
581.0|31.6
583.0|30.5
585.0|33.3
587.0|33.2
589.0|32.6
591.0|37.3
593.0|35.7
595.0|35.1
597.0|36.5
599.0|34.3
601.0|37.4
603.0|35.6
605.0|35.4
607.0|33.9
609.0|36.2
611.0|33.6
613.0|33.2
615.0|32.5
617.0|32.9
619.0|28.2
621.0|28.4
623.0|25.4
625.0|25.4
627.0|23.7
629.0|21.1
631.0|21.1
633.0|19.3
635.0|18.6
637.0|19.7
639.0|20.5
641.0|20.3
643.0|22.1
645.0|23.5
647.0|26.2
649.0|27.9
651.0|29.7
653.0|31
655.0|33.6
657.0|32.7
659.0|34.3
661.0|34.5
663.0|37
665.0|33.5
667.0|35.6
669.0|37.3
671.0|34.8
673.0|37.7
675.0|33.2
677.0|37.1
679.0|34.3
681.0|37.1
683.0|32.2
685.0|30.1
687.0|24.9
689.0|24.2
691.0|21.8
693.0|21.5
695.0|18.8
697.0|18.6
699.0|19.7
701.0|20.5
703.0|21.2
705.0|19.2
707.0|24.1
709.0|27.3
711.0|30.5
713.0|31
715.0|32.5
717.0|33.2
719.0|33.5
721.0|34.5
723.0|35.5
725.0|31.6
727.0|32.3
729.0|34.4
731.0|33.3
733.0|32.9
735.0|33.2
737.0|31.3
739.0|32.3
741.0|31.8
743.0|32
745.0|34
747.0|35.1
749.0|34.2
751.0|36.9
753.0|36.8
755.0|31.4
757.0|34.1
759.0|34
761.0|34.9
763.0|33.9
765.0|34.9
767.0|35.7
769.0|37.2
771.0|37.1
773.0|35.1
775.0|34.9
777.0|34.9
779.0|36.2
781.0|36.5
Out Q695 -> 4.9 deg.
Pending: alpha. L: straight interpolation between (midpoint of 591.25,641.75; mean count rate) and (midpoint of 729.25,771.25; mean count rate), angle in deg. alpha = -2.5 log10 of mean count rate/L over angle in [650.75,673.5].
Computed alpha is -0.12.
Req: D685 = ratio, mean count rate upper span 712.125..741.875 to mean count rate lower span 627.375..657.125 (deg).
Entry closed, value 1.4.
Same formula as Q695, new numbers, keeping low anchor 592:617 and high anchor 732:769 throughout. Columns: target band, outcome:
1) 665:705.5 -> 7.2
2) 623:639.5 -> 6.3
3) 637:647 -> 3.7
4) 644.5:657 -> 1.9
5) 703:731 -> 3.0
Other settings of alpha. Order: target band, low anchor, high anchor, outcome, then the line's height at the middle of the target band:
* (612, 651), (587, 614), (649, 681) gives 0.36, 34.7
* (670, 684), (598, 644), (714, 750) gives -0.16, 30.5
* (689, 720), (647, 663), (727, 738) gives 0.29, 32.6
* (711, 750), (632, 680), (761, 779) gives 0.02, 33.5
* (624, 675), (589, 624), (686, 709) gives -0.03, 27.9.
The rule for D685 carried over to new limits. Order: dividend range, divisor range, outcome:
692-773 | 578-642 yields 1.04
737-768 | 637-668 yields 1.17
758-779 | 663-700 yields 1.19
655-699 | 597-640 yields 1.08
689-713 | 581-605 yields 0.65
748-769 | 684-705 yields 1.58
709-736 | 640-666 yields 1.10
